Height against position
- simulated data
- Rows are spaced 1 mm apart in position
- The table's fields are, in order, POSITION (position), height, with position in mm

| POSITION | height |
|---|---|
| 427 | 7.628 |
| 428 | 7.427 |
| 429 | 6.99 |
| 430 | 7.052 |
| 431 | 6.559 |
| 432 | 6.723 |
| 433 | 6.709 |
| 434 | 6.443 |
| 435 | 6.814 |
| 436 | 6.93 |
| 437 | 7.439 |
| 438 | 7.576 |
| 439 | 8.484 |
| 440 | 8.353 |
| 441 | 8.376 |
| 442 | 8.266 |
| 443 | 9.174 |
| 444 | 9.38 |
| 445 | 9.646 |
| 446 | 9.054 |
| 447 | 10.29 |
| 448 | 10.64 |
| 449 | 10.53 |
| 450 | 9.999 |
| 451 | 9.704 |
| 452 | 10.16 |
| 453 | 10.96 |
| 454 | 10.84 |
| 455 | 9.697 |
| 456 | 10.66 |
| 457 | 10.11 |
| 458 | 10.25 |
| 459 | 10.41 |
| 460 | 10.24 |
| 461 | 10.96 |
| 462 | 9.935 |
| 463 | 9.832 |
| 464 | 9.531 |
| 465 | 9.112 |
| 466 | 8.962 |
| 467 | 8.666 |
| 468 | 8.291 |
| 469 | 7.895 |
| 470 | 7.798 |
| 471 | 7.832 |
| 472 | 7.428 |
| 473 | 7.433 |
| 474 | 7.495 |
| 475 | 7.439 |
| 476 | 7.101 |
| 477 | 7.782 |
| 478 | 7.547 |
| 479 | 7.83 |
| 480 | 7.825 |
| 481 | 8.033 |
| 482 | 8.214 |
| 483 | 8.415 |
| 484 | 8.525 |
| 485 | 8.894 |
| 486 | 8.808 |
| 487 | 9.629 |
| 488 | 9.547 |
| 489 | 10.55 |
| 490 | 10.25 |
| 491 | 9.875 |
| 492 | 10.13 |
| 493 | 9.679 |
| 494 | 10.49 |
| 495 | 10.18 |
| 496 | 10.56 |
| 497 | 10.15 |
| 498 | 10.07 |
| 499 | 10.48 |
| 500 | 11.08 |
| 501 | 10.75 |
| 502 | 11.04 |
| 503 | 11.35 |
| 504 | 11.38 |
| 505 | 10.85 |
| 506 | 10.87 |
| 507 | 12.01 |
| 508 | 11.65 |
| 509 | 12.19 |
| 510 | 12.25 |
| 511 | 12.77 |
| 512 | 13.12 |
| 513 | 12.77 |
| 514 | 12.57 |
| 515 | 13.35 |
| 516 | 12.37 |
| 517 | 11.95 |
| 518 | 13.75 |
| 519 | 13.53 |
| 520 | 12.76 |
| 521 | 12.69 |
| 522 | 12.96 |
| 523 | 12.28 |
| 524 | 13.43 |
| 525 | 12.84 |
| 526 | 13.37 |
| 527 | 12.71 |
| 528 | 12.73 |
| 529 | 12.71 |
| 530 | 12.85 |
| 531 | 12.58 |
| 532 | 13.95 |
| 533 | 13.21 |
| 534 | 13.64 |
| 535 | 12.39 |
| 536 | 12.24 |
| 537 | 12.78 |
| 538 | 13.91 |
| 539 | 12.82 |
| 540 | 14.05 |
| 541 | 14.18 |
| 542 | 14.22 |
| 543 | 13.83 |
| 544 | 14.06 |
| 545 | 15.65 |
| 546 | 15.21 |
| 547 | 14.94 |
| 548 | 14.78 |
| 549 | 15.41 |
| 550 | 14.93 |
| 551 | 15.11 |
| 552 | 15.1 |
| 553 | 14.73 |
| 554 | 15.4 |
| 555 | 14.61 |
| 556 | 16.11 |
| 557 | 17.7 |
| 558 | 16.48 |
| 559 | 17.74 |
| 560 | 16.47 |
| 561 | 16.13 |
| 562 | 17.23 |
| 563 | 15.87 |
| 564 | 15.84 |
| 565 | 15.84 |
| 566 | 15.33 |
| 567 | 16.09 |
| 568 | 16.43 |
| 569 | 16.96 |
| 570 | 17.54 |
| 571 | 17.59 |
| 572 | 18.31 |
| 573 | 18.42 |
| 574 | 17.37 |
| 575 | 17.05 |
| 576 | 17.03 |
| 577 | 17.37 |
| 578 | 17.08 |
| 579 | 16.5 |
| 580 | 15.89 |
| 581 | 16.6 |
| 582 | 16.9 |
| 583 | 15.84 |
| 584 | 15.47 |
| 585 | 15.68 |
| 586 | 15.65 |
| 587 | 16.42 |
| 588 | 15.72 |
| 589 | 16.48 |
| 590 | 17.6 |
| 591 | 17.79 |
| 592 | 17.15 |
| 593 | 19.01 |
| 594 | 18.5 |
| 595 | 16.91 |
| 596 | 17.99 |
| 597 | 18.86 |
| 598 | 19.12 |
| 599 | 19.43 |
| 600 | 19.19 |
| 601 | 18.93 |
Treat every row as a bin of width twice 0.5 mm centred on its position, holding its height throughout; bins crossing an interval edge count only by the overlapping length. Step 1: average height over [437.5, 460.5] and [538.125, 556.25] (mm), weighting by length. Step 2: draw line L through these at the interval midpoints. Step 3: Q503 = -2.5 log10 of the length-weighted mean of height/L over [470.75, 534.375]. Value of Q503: 0.15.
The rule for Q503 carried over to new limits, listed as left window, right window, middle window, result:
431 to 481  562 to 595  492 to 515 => 0.055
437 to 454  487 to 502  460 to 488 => 0.170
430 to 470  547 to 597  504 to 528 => 0.046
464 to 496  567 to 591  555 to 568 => -0.068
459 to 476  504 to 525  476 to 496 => 0.131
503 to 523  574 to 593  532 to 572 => -0.032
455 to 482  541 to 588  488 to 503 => 0.042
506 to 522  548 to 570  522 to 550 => 0.052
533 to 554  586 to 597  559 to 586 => -0.037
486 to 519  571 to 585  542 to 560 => -0.037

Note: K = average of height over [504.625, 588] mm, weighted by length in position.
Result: 14.6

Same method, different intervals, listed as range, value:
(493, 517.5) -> 11.5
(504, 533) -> 12.6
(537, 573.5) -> 15.7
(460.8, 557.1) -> 11.5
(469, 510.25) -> 9.51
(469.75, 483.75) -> 7.74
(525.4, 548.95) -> 13.6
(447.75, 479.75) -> 9.14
